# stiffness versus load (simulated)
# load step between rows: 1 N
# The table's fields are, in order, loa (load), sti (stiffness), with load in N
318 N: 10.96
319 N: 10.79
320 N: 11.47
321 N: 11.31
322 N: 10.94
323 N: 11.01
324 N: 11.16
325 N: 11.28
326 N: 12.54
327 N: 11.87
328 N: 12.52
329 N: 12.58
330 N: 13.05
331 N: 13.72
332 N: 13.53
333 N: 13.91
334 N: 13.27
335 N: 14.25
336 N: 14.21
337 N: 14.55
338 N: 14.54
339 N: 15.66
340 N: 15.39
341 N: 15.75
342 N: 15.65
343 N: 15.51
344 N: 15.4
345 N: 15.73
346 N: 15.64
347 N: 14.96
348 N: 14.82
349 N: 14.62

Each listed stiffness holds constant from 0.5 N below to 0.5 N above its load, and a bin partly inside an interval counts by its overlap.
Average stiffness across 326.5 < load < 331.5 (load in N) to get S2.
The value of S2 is 12.7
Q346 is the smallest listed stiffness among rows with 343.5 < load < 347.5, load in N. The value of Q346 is 14.96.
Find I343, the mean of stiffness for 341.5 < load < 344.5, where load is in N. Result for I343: 15.5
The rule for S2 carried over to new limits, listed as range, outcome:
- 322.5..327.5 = 11.6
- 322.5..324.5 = 11.1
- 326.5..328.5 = 12.2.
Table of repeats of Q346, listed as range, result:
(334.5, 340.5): 14.21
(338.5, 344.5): 15.39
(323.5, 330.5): 11.16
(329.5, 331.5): 13.05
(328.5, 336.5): 12.58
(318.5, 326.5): 10.79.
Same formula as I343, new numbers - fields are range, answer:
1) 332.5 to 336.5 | 13.9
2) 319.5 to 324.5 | 11.2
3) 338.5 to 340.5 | 15.5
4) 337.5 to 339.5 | 15.1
